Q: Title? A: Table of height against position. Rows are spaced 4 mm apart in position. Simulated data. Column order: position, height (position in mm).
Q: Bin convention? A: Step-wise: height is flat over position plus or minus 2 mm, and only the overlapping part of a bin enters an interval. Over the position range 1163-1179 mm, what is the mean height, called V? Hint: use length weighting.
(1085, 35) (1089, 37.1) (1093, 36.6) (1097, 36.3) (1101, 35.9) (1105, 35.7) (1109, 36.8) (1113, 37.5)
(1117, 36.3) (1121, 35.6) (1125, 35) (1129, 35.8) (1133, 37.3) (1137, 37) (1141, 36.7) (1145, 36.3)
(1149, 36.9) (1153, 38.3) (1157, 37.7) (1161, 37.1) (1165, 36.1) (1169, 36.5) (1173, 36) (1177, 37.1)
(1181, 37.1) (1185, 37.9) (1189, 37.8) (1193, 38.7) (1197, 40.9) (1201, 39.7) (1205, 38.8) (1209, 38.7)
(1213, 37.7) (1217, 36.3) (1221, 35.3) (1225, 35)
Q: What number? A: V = 36.4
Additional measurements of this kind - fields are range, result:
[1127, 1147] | 36.6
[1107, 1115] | 37.1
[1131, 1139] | 37.1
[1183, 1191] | 37.8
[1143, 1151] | 36.6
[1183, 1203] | 39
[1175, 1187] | 37.4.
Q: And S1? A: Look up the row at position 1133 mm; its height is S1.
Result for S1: 37.3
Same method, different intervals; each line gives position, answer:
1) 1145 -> 36.3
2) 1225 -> 35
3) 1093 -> 36.6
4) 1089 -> 37.1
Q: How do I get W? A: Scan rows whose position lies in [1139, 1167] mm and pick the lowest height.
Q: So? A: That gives 36.1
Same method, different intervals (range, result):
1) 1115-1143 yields 35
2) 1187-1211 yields 37.8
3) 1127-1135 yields 35.8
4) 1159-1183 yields 36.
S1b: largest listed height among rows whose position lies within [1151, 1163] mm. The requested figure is 38.3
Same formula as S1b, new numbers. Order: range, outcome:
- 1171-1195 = 38.7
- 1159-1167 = 37.1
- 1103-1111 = 36.8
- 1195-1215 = 40.9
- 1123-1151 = 37.3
